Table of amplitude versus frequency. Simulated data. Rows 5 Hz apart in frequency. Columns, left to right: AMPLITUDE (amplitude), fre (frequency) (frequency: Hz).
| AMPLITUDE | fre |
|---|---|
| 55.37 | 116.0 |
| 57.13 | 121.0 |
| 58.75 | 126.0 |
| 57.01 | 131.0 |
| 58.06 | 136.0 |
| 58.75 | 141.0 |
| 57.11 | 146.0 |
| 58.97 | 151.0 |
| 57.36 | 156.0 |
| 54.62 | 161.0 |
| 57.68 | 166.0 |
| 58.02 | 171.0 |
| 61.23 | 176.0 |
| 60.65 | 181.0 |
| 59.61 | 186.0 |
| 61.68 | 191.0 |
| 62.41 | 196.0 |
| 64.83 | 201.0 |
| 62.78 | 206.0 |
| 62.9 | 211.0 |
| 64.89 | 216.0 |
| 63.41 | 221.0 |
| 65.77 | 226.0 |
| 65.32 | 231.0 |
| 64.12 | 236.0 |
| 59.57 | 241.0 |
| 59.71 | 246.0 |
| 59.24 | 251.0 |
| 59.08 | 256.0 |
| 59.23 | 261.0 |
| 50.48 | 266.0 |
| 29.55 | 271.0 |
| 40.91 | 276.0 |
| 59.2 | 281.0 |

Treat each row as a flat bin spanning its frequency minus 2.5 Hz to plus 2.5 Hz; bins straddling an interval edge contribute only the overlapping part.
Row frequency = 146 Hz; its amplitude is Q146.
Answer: 57.11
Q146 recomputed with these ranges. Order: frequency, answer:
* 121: 57.13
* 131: 57.01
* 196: 62.41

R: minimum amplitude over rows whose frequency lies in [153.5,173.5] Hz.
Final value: 54.62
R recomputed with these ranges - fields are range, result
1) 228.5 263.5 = 59.08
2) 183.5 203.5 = 59.61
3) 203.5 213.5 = 62.78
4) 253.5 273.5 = 29.55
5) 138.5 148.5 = 57.11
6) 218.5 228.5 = 63.41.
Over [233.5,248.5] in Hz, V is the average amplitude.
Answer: 61.1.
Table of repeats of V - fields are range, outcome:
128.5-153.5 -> 58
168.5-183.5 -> 60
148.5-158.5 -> 58.2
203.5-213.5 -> 62.8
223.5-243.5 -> 63.7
